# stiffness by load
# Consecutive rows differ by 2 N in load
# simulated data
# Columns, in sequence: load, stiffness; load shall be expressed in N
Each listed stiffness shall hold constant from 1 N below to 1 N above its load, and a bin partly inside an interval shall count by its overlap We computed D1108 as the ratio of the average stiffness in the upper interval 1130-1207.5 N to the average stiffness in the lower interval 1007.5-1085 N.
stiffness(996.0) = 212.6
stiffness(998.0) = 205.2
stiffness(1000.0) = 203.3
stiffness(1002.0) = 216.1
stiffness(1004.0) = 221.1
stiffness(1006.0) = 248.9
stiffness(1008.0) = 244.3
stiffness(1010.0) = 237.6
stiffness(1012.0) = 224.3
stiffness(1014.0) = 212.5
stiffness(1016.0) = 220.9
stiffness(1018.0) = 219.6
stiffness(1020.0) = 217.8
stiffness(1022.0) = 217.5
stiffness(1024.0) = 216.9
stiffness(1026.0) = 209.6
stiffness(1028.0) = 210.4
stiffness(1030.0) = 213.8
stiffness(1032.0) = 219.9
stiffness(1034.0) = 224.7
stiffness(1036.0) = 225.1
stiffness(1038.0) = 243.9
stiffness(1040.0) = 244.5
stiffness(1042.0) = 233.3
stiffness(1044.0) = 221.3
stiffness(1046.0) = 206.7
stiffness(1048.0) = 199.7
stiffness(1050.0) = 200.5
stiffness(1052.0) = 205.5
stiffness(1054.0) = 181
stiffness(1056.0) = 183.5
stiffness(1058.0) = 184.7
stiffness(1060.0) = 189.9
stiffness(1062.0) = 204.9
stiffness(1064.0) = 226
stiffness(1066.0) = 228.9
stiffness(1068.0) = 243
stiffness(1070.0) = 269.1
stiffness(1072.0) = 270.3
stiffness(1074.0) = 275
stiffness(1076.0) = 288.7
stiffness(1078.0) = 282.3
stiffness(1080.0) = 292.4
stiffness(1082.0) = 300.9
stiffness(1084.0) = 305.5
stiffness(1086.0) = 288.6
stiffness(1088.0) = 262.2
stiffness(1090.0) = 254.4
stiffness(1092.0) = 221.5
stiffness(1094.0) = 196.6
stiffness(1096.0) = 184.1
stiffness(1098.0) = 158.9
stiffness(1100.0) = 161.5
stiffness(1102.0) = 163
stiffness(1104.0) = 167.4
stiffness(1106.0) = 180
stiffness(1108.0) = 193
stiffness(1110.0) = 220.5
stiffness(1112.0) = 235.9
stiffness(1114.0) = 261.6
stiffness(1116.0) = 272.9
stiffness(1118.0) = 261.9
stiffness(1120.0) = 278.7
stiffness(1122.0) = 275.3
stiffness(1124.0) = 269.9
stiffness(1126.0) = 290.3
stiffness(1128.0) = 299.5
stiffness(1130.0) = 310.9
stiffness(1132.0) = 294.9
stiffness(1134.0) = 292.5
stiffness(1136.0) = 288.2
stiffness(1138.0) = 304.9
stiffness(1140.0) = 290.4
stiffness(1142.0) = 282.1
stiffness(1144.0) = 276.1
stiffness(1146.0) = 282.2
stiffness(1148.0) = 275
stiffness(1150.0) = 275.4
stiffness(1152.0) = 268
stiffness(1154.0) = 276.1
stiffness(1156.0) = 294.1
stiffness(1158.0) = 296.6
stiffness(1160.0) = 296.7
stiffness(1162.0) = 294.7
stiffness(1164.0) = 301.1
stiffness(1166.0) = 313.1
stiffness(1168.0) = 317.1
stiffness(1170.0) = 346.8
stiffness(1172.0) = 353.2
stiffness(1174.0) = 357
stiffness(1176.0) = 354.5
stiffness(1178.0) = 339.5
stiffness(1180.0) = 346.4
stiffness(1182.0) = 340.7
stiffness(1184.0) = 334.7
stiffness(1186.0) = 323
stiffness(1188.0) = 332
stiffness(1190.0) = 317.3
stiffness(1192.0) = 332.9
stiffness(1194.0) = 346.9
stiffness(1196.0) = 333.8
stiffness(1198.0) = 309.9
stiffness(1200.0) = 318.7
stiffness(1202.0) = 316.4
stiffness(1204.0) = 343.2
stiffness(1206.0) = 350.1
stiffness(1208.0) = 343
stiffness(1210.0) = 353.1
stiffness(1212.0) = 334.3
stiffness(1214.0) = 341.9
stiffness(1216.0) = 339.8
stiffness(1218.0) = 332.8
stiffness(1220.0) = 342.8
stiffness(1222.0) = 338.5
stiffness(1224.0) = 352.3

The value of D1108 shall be 1.36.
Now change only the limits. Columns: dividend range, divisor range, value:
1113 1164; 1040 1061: 1.40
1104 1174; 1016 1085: 1.22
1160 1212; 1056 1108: 1.44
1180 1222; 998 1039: 1.51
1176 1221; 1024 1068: 1.57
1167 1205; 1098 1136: 1.37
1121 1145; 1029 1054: 1.33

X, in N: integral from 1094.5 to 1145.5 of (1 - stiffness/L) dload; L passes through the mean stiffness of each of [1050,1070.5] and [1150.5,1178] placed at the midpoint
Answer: 4.3 N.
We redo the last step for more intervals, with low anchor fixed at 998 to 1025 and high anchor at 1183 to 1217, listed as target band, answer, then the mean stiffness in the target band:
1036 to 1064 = 4.10 N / 209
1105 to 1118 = 2.39 N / 230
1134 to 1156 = 1.33 N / 283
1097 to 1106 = 3.62 N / 165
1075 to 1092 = -1.02 N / 281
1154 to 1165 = 0.53 N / 295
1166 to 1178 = -0.96 N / 342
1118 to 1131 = 0.17 N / 285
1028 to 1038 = 0.56 N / 222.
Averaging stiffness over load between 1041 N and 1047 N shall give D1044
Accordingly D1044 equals 220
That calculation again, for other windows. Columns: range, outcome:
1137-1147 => 287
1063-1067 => 227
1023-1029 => 212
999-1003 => 210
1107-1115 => 228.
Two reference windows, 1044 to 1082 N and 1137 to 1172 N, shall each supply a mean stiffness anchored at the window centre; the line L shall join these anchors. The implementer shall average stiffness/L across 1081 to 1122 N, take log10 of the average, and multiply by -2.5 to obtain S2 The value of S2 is 0.13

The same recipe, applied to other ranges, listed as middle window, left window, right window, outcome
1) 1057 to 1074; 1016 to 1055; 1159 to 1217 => 0.045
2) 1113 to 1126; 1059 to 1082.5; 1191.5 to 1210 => 0.051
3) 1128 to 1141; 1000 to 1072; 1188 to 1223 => -0.040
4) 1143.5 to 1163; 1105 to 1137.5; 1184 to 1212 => 0.035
